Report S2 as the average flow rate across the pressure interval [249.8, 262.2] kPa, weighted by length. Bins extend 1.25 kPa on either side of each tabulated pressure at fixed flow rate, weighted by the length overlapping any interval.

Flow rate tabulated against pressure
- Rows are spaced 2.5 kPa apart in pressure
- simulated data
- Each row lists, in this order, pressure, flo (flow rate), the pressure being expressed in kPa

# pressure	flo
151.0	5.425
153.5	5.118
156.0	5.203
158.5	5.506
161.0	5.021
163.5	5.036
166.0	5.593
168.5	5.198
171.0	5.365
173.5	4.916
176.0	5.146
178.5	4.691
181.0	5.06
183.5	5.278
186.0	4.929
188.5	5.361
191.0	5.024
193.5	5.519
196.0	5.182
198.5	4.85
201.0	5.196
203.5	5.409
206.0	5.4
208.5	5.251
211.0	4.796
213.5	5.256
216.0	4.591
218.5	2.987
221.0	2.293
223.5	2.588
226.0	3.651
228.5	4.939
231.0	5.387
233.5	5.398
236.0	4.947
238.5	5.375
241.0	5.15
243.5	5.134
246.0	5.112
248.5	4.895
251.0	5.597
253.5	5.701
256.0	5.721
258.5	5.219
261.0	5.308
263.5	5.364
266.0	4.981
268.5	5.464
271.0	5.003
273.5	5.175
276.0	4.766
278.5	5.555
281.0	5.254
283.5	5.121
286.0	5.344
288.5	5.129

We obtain 5.51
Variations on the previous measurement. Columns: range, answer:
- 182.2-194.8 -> 5.22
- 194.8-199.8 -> 5.02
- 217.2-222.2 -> 2.66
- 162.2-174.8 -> 5.22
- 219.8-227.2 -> 2.84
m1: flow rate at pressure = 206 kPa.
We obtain 5.4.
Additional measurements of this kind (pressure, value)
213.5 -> 5.256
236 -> 4.947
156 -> 5.203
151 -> 5.425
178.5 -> 4.691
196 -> 5.182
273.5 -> 5.175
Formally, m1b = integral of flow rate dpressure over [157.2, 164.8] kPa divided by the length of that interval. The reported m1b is 5.19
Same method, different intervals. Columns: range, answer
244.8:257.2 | 5.41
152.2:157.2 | 5.16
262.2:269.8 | 5.27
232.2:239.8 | 5.24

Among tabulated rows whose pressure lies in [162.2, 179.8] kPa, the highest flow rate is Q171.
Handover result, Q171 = 5.593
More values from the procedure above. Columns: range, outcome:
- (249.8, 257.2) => 5.721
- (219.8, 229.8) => 4.939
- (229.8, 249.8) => 5.398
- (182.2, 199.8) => 5.519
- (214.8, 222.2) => 4.591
